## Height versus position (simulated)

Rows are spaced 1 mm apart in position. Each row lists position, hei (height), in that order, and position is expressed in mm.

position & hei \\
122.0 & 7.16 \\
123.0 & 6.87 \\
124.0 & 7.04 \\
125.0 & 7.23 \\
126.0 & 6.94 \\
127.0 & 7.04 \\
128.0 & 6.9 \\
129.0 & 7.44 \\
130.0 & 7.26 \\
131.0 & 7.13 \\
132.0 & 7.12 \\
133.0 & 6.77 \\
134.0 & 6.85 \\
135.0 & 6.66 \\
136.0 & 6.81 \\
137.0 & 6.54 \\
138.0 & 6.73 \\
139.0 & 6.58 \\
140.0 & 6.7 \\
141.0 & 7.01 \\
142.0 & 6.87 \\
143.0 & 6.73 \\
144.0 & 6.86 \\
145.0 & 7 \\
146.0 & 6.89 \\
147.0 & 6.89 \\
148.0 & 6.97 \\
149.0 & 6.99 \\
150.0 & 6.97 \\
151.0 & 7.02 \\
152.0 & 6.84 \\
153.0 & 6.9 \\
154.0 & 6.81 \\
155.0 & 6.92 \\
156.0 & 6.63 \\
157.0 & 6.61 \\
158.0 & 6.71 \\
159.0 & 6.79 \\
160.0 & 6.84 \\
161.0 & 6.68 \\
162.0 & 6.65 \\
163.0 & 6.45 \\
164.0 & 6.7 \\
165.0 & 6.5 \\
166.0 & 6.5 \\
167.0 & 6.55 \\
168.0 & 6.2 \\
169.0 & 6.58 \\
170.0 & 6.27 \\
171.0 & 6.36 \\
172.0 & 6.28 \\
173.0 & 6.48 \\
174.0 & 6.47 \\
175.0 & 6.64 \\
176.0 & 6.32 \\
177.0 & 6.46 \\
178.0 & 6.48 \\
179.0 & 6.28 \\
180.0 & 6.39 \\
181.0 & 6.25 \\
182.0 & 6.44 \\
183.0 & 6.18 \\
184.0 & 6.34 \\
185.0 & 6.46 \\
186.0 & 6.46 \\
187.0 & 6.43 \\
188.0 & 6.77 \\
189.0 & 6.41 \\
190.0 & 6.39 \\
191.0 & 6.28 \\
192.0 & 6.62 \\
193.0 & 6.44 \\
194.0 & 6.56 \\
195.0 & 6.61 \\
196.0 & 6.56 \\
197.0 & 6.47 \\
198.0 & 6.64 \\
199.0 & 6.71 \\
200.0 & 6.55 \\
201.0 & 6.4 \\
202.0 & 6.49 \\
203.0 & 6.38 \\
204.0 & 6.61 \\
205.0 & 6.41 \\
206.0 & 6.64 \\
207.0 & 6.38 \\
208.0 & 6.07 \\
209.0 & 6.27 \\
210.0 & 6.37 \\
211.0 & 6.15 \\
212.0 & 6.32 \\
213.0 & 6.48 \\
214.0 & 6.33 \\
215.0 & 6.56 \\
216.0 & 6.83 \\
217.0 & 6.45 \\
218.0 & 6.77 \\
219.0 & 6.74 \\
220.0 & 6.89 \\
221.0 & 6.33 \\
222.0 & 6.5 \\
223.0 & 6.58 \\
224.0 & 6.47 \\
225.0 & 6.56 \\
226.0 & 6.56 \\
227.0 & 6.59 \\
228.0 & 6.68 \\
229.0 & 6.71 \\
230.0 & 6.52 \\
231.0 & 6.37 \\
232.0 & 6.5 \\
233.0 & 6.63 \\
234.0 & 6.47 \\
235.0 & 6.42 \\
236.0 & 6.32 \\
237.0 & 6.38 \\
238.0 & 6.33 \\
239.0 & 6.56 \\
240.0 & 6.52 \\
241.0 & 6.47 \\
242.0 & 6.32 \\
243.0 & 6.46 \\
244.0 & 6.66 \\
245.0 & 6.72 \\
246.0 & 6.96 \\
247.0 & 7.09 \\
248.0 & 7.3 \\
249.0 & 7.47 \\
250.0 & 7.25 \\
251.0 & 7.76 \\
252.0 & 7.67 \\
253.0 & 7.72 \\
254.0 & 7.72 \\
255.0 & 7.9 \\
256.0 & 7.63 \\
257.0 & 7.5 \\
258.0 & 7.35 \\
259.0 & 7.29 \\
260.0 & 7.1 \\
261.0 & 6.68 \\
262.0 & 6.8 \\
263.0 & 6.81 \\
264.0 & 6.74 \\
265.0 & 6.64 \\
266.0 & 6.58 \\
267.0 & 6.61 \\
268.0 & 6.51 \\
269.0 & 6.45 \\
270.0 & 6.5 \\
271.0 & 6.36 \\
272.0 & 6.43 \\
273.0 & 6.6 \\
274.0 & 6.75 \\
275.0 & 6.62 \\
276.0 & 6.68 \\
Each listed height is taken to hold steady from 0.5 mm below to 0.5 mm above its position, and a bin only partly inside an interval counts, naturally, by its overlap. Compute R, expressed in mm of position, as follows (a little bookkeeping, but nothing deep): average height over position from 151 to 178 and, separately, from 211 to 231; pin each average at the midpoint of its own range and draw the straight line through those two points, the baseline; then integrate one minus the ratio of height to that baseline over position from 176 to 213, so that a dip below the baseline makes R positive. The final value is 0.8 mm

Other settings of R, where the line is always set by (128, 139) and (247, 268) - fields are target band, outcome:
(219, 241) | 1.9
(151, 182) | 1.9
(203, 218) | 1.4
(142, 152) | 0.0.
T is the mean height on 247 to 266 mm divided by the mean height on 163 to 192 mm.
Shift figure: 1.13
